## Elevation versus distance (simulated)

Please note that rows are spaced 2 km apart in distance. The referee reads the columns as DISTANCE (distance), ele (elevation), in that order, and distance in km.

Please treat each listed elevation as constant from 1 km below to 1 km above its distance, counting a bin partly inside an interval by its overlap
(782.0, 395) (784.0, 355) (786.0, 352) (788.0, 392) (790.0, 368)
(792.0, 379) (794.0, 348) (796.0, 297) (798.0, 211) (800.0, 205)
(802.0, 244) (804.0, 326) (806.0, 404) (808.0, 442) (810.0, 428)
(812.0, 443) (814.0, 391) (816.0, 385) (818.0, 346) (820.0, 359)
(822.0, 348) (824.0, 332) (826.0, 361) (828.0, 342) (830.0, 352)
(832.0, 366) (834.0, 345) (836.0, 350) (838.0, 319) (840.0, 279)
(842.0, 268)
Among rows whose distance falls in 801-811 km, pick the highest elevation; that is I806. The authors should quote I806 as 442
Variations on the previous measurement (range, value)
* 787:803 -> 392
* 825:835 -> 366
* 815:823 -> 385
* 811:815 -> 443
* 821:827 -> 361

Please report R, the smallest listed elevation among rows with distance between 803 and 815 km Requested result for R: 326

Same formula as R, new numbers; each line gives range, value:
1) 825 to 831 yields 342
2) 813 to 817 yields 385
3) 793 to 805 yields 205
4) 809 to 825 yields 332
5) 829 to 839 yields 319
